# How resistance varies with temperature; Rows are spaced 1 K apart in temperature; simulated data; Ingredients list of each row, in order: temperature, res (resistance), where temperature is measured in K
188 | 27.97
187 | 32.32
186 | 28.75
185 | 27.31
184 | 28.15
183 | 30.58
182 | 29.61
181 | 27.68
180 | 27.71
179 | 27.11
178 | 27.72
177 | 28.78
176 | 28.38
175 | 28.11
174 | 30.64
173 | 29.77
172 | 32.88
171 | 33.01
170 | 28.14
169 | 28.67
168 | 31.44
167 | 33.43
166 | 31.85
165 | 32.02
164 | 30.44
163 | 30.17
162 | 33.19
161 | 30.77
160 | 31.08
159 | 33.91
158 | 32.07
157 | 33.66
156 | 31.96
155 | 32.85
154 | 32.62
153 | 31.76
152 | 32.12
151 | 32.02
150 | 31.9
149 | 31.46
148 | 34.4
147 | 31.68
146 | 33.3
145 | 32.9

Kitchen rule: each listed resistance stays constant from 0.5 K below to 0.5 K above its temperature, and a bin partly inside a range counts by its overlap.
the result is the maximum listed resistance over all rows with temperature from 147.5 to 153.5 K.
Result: 34.4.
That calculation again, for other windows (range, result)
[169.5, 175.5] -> 33.01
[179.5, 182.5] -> 29.61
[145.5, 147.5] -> 33.3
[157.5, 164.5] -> 33.91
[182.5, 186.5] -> 30.58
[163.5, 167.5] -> 33.43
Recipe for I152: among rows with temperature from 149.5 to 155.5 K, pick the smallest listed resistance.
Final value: 31.76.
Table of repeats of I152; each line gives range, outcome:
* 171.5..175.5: 28.11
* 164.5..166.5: 31.85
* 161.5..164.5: 30.17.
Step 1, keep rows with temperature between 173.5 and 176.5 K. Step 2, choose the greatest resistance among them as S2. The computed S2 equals 30.64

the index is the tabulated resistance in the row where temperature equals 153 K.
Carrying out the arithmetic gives 31.76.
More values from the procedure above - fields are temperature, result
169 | 28.67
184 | 28.15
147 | 31.68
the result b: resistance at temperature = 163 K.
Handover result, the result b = 30.17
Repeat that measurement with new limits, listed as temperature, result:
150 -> 31.9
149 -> 31.46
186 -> 28.75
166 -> 31.85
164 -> 30.44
